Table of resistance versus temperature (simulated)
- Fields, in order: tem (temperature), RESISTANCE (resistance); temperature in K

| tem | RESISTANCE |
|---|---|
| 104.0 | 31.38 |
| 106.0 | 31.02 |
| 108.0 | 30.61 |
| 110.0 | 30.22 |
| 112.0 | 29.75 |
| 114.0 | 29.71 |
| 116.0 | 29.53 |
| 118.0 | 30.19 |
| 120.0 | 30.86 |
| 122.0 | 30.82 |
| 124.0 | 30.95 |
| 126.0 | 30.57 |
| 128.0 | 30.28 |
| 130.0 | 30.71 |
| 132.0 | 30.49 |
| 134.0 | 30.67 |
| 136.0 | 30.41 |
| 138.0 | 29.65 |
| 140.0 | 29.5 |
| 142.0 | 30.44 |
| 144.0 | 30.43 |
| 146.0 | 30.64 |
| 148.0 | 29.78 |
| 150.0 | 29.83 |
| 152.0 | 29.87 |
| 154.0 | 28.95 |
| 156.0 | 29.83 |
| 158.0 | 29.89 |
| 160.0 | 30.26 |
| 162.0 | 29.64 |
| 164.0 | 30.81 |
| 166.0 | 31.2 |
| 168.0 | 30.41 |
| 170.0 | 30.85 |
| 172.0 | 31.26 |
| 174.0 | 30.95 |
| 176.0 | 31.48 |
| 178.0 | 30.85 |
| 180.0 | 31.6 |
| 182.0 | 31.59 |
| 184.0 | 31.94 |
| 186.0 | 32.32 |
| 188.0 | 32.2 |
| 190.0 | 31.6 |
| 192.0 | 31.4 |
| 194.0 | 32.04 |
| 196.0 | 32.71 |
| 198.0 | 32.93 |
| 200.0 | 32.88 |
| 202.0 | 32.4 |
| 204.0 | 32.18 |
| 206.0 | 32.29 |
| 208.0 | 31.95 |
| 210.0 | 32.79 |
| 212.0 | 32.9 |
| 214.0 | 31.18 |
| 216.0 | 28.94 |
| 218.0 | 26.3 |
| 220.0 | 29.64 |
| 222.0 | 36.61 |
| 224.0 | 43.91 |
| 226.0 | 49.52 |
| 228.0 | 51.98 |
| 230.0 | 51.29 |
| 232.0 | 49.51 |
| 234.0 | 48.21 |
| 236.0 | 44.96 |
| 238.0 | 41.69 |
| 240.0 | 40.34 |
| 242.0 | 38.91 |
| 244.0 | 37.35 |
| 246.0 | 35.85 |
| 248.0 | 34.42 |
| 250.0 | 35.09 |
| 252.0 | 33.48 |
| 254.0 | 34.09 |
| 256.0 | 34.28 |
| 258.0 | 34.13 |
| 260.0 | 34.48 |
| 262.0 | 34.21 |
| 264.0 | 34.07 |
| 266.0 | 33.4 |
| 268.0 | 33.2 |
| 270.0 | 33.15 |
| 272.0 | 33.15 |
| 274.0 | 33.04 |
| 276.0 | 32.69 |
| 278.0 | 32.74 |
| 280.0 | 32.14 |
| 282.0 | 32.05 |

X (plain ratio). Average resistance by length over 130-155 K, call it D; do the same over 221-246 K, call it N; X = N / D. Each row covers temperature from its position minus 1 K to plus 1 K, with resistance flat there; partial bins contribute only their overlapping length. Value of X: 1.5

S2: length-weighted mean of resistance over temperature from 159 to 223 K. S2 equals 31.5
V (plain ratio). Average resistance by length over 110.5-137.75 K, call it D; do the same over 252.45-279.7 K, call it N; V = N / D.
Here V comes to 1.1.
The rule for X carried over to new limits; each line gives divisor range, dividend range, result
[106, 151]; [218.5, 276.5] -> 1.26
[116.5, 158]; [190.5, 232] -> 1.18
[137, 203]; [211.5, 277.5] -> 1.20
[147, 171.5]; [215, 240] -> 1.39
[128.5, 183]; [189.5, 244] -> 1.22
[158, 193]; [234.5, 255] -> 1.22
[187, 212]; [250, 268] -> 1.05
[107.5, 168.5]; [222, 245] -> 1.48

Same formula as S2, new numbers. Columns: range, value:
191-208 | 32.3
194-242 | 37.6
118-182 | 30.5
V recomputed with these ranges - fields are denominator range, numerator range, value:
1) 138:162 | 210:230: 1.25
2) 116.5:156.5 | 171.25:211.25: 1.06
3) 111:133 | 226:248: 1.44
